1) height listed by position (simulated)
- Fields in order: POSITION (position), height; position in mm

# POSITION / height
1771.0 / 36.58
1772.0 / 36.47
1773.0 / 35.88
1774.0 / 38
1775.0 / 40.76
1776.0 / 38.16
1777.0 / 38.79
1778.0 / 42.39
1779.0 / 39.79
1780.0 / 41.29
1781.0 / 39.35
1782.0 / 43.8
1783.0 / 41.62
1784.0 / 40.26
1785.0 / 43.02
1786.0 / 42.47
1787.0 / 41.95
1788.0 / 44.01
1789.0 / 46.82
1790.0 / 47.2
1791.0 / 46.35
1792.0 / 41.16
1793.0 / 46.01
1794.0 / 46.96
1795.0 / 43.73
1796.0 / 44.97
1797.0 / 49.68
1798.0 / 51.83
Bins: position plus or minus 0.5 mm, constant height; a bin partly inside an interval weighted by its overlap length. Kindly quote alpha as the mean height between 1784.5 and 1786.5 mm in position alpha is 42.7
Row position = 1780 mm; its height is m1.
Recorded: 41.29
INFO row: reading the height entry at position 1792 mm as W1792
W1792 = 41.16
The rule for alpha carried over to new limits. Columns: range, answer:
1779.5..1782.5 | 41.5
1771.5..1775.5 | 37.8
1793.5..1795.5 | 45.3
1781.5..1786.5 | 42.2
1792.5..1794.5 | 46.5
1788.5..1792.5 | 45.4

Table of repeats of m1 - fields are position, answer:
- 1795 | 43.73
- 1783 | 41.62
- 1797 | 49.68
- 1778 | 42.39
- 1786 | 42.47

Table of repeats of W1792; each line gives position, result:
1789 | 46.82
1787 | 41.95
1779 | 39.79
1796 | 44.97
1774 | 38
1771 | 36.58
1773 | 35.88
